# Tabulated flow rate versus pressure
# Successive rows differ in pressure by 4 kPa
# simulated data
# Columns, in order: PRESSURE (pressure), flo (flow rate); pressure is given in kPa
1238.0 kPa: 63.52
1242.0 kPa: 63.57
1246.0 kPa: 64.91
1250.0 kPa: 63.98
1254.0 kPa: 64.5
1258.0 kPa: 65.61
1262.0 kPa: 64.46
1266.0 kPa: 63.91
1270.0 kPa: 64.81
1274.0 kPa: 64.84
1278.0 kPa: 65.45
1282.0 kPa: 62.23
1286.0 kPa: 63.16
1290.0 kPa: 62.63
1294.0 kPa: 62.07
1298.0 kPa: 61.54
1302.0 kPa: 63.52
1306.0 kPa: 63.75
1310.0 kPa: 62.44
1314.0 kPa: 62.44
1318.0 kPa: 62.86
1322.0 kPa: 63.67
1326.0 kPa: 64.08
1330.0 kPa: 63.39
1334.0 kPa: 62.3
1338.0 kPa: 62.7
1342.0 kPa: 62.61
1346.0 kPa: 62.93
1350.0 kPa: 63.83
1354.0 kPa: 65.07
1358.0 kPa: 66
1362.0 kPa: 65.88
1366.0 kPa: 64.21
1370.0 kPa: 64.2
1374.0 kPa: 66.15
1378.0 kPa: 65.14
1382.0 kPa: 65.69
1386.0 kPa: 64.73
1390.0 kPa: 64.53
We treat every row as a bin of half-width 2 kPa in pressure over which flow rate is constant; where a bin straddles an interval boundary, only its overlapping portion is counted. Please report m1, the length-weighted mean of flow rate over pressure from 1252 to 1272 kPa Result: 64.7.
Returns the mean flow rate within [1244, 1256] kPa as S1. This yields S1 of 64.5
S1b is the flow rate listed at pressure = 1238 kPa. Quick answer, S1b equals 63.52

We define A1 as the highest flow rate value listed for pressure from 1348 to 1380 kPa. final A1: 66.15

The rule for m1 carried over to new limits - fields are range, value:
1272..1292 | 63.7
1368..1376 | 65.2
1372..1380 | 65.6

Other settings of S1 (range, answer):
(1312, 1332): 63.3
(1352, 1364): 65.6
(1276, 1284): 63.8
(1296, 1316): 62.7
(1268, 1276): 64.8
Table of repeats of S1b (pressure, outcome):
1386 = 64.73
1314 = 62.44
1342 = 62.61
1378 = 65.14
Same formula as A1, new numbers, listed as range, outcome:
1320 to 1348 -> 64.08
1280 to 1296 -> 63.16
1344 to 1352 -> 63.83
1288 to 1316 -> 63.75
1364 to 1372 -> 64.21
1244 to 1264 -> 65.61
